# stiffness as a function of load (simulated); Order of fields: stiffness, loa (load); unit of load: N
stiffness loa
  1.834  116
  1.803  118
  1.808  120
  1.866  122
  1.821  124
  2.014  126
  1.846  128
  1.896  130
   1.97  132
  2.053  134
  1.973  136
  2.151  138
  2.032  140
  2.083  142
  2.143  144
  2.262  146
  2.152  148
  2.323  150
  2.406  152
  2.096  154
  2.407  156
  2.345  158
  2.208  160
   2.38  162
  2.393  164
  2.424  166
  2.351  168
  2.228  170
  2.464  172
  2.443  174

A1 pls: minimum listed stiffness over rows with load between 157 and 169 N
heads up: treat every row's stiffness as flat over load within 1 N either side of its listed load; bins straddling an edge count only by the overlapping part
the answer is 2.208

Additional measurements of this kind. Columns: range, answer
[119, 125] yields 1.808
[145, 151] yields 2.152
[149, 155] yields 2.096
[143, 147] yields 2.143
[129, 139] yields 1.896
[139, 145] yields 2.032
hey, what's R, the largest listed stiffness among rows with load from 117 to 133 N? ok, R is 2.014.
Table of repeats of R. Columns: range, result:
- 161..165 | 2.393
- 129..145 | 2.151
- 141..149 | 2.262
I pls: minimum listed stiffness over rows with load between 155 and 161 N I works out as 2.208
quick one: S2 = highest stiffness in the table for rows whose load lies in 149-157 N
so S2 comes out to 2.407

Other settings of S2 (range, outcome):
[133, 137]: 2.053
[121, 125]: 1.866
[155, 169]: 2.424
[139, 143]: 2.083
